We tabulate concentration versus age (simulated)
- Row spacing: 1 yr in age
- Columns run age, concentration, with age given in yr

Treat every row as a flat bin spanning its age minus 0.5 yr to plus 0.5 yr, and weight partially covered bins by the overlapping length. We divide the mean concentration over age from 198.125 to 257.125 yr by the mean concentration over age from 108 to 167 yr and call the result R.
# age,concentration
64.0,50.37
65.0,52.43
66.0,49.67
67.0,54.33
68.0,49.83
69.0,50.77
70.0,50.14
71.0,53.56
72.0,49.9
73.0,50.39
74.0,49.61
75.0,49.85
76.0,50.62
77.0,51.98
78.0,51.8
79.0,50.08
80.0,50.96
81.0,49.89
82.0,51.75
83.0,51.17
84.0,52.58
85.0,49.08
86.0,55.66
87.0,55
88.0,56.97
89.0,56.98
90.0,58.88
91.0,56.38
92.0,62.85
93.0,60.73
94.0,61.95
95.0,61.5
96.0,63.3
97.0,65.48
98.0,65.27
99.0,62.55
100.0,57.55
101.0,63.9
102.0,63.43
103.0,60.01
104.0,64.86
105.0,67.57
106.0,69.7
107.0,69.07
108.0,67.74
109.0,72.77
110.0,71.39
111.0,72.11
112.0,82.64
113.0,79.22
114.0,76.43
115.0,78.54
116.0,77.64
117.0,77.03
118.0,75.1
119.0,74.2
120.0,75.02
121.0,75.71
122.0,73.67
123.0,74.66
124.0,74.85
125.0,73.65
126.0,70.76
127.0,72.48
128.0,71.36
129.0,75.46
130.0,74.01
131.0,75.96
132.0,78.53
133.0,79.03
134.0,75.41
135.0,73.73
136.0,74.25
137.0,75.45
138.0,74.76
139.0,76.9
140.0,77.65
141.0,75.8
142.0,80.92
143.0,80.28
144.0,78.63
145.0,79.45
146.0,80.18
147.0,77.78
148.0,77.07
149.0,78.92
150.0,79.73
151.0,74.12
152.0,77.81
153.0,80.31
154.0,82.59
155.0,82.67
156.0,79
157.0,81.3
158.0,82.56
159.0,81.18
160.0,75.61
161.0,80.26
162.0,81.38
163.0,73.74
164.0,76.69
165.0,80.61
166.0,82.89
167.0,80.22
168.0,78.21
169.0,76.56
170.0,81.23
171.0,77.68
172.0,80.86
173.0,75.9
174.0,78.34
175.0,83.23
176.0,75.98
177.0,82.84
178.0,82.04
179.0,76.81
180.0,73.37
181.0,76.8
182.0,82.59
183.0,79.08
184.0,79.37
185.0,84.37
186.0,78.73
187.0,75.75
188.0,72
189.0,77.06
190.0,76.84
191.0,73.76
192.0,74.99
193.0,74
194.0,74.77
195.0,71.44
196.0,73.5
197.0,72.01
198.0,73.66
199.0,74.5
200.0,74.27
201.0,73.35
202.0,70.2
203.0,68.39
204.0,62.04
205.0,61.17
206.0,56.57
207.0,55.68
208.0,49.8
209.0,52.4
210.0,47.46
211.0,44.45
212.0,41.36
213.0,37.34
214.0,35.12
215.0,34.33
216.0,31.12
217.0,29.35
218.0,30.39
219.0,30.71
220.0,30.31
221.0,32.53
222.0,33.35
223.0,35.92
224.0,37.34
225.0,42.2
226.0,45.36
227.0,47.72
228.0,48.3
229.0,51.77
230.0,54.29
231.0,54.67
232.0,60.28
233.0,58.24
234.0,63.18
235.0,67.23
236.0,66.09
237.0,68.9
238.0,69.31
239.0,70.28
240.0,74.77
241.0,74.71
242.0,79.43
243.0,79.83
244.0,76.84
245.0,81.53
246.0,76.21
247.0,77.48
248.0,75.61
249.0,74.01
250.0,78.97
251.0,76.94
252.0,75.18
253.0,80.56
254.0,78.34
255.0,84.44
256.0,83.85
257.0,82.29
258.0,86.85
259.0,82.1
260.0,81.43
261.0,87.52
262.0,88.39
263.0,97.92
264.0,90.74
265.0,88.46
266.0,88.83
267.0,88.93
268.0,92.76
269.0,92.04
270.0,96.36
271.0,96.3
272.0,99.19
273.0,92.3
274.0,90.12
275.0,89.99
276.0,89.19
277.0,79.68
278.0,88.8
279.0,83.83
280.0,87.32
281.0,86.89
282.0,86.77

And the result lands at 0.77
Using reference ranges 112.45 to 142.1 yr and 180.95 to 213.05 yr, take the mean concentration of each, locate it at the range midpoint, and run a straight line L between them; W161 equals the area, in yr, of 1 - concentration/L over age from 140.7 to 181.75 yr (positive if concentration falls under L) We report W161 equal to -4.1 yr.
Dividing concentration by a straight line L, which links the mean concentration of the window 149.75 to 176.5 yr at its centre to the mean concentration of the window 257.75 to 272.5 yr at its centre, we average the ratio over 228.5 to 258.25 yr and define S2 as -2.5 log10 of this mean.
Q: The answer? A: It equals 0.21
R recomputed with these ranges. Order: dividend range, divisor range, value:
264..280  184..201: 1.20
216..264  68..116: 1.08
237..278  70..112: 1.42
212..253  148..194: 0.72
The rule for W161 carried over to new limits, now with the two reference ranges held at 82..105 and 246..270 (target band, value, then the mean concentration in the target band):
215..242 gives 9.9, 50.6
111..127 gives -3.2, 75.7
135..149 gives -2.3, 77.5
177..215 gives 3.6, 67.5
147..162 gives -2.4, 79.5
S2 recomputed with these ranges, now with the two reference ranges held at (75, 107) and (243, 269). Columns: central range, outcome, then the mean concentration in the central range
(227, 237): 0.339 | 58.2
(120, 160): -0.176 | 77.1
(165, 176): -0.134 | 79.4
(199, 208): 0.160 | 64.9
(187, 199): -0.007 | 74.1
